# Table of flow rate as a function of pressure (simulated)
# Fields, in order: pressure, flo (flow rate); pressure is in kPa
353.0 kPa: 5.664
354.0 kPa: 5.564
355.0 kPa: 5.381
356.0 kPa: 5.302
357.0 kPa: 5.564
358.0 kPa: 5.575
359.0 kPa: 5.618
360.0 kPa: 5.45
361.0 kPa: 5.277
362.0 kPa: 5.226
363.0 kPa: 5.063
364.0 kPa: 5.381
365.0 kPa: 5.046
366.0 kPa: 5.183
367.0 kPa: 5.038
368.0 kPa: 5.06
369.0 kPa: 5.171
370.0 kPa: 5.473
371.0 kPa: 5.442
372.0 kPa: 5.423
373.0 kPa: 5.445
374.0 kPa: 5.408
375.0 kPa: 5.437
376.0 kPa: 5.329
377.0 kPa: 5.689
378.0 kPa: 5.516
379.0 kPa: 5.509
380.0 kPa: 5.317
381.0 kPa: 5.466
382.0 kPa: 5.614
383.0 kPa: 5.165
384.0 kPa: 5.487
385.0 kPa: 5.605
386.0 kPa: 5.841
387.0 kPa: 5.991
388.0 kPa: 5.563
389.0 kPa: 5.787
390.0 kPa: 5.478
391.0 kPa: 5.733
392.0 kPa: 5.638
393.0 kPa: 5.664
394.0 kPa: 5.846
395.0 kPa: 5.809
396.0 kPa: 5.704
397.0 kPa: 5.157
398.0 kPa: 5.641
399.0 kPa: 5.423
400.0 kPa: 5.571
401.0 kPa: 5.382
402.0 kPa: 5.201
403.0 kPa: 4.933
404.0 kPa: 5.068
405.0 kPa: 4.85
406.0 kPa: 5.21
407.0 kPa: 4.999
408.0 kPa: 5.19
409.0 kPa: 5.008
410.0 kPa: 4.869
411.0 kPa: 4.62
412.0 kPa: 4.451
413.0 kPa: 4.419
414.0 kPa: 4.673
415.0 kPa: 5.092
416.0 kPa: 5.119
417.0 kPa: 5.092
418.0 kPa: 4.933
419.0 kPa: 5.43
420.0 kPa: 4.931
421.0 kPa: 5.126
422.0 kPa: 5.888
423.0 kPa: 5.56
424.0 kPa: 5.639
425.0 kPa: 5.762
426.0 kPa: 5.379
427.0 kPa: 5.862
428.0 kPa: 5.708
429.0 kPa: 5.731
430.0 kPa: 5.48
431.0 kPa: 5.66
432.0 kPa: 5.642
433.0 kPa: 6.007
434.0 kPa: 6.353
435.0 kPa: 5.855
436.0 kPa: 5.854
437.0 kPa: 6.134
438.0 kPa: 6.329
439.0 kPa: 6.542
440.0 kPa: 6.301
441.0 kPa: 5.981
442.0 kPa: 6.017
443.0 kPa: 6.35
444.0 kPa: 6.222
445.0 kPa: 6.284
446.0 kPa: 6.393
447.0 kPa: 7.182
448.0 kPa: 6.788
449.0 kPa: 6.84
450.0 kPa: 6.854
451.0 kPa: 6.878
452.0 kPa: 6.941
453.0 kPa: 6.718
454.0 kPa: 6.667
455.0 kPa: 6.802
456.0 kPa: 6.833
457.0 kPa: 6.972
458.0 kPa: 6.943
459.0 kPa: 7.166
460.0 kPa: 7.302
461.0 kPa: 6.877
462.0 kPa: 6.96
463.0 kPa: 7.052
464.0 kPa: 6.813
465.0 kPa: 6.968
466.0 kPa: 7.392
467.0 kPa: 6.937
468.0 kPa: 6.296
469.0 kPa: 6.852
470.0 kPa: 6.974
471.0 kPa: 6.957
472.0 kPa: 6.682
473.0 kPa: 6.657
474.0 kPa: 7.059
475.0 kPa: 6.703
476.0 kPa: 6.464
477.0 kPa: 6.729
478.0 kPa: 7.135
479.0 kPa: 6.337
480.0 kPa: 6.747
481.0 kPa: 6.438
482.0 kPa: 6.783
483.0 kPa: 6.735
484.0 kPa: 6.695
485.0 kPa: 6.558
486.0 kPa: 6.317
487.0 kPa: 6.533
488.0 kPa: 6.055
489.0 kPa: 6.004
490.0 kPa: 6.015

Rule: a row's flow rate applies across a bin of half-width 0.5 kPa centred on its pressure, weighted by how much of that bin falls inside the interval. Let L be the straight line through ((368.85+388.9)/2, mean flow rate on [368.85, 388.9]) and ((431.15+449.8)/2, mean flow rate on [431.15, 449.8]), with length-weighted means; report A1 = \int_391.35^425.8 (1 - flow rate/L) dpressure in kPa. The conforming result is 3.7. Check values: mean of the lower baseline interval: 5.51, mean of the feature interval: 5.24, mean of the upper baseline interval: 6.28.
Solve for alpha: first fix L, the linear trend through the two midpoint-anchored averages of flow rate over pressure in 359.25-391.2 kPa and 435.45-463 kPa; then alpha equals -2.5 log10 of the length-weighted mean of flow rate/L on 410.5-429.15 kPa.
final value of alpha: 0.180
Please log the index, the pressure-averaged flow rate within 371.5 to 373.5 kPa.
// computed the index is 5.43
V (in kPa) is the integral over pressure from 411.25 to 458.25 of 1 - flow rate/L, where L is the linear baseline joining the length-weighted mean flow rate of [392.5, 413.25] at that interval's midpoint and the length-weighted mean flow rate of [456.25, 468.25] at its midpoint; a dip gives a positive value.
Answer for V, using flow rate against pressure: 1.67 kPa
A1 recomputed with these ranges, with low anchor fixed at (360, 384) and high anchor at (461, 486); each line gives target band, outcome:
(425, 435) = 0.7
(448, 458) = -0.5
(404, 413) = 1.5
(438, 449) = -0.1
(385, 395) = -0.2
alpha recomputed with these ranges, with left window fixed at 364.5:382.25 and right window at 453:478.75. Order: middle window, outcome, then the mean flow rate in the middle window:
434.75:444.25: 0.05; 6.16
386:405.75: 0.04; 5.5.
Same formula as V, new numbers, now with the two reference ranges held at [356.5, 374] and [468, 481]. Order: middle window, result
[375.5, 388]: 0.0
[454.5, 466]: -0.8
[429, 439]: 0.4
